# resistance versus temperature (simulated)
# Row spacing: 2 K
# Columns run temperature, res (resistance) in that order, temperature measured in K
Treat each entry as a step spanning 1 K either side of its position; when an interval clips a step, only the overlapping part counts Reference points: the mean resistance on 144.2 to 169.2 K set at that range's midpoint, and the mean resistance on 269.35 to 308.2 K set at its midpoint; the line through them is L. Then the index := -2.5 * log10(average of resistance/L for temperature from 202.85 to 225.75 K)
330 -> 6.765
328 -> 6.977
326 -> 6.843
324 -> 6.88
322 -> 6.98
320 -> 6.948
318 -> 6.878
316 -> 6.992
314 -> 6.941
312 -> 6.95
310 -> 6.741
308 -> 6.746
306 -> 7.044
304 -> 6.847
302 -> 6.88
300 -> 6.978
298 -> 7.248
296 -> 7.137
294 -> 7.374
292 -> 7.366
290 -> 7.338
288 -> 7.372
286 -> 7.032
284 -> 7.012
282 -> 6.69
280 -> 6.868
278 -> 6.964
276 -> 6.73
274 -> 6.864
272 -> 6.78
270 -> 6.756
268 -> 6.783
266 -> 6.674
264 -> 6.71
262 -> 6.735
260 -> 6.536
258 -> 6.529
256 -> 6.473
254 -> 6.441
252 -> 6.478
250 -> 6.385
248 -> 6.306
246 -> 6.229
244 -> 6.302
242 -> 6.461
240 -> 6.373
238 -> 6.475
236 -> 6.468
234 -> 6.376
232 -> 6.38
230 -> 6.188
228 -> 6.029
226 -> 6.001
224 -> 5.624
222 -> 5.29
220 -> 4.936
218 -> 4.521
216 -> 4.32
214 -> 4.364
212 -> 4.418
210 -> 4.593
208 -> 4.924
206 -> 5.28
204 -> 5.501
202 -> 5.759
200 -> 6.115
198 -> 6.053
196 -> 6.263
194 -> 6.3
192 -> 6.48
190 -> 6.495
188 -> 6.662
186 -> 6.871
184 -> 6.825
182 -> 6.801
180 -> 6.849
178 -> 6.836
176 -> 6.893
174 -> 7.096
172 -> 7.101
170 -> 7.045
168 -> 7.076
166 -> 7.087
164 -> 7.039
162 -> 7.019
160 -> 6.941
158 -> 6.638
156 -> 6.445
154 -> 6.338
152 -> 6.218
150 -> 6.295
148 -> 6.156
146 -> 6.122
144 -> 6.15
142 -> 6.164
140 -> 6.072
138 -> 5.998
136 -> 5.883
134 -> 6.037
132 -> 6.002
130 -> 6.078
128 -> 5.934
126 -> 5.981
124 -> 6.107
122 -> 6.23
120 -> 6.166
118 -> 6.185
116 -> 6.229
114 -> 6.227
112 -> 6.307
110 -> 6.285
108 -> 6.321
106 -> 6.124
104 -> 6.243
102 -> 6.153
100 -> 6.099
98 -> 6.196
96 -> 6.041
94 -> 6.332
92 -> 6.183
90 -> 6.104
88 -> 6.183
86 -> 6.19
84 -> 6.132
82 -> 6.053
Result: 0.35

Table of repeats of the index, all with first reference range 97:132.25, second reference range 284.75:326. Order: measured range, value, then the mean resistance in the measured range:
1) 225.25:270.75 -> 0.05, 6.44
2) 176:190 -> -0.05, 6.79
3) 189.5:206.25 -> 0.09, 6.05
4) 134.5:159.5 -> 0.02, 6.22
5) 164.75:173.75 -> -0.11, 7.08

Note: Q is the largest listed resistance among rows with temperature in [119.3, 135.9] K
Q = 6.23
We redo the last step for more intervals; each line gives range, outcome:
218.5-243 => 6.475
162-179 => 7.101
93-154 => 6.338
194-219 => 6.3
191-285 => 7.012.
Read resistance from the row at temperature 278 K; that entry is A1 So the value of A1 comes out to 6.964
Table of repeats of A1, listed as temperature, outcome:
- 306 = 7.044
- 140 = 6.072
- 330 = 6.765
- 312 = 6.95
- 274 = 6.864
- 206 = 5.28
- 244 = 6.302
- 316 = 6.992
